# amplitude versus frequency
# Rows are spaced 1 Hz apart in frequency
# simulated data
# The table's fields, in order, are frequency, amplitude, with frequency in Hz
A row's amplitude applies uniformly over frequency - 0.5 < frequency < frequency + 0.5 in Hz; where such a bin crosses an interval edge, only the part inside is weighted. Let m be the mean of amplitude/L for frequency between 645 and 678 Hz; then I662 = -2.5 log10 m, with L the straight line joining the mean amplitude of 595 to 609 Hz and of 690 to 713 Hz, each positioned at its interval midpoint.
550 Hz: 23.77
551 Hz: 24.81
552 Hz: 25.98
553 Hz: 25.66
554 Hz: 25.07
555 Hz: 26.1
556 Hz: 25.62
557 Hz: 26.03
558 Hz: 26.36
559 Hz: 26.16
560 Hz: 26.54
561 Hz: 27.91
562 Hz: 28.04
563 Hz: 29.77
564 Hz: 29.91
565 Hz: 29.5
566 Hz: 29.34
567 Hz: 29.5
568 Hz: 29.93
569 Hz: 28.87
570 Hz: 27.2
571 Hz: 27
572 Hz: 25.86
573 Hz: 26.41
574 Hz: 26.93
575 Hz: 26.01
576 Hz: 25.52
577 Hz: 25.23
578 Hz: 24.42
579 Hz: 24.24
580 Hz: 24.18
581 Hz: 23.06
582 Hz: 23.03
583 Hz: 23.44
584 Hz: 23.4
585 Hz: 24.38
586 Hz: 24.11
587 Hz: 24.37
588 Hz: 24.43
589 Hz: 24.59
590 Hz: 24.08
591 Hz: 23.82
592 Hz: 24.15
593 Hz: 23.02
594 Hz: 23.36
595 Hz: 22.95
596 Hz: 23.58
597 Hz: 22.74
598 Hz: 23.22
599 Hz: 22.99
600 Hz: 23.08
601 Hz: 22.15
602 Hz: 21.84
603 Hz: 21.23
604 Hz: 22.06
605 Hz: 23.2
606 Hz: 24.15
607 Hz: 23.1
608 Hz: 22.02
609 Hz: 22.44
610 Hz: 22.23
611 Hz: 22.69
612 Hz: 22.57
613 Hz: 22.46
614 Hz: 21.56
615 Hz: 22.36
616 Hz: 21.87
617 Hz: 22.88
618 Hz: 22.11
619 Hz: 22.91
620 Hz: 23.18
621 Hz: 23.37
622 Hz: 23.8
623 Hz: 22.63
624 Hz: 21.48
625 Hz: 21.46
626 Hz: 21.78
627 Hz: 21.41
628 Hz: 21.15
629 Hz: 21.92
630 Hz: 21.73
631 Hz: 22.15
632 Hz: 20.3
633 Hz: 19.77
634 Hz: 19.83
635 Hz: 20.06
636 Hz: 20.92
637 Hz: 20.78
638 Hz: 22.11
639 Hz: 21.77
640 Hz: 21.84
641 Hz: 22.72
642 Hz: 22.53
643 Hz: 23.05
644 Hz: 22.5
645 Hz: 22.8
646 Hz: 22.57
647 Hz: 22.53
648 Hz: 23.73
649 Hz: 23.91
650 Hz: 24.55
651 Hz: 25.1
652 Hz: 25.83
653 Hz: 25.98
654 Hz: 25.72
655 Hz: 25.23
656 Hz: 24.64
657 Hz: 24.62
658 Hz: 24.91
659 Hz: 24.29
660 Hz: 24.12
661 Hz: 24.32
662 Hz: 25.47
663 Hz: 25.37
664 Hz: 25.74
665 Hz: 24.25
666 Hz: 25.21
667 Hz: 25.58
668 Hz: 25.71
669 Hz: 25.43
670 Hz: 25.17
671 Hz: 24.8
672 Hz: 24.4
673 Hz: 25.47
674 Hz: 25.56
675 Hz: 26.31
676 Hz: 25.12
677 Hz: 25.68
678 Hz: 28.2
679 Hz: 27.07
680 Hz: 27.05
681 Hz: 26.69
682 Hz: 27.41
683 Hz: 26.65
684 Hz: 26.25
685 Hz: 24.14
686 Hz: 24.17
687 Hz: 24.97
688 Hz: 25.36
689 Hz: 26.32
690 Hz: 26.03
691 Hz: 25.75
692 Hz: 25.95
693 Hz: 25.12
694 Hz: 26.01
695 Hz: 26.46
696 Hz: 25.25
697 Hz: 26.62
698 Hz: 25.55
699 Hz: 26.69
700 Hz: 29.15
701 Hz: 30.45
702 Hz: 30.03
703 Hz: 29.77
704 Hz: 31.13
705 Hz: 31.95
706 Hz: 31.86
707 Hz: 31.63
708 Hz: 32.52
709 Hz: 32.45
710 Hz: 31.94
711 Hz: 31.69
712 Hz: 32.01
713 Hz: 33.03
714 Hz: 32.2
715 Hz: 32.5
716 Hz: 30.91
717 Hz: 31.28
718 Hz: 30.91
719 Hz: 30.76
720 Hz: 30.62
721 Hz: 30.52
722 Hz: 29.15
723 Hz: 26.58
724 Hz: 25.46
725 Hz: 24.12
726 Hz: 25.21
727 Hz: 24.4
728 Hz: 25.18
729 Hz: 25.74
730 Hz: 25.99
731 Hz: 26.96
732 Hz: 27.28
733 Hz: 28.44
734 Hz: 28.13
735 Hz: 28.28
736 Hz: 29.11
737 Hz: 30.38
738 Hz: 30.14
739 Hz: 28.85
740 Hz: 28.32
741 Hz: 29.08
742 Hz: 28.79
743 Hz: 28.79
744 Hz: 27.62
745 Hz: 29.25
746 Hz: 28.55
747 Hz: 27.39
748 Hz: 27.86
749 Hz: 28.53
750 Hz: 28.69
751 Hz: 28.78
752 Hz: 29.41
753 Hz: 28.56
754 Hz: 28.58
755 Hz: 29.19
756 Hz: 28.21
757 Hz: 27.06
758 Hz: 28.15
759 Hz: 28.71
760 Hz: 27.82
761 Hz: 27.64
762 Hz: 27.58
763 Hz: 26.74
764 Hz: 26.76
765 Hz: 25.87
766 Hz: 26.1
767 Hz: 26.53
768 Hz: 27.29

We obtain 0.07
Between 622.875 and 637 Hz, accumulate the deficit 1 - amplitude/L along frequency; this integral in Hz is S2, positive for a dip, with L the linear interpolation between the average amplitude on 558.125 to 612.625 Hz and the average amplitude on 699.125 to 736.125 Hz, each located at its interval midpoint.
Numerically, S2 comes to 2.8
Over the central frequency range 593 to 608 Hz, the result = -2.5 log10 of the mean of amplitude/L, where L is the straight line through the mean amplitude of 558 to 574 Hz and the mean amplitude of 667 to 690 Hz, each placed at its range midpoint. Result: 0.197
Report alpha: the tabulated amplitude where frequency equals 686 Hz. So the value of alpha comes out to 24.17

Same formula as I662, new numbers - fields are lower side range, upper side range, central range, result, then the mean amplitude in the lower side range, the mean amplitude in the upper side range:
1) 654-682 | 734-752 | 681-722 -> -0.07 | 25.5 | 28.7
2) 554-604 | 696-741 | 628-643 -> 0.25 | 25.3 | 29.2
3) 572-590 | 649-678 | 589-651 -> 0.11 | 24.6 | 25.2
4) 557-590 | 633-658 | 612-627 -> 0.09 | 26.2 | 23.1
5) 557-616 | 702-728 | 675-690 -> 0.10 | 24.7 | 30.1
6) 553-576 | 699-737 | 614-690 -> 0.19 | 27.4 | 29.4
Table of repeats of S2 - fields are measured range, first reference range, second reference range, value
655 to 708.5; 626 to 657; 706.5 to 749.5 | -1.8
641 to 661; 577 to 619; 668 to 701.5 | 0.7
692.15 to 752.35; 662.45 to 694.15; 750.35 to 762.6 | -3.7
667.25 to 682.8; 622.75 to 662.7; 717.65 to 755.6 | -0.8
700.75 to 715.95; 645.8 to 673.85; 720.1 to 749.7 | -2.8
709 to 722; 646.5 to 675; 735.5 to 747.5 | -1.8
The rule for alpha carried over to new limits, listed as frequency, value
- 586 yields 24.11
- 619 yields 22.91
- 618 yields 22.11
